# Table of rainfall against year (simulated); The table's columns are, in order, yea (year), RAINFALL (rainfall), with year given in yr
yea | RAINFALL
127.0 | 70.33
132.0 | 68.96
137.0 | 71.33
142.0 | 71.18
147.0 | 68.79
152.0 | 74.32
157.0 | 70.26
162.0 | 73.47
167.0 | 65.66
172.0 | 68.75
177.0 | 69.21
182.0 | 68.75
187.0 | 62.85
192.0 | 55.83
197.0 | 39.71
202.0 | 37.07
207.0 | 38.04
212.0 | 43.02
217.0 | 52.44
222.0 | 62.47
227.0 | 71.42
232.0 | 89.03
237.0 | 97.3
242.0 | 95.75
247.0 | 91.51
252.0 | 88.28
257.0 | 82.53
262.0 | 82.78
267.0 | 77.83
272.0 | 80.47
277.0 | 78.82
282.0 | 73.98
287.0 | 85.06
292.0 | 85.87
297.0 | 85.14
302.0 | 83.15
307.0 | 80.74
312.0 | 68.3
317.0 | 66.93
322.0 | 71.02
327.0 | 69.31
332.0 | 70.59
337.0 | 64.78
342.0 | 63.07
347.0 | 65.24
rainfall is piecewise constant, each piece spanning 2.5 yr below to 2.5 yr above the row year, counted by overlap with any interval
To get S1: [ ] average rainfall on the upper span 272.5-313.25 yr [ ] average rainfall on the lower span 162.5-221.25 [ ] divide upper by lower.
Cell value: 1.45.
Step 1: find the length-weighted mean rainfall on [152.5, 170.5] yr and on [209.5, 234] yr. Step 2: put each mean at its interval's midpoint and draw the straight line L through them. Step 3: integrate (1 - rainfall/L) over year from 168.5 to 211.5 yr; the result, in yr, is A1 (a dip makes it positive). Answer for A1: 8.0 yr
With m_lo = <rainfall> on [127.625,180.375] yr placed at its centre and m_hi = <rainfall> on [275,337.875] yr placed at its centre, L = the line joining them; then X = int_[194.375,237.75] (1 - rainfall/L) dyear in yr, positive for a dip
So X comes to 9.12 yr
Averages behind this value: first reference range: 70.2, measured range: 57.4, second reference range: 75.9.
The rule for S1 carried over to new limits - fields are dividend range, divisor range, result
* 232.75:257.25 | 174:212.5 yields 1.75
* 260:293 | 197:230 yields 1.59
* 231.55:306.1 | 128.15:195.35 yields 1.25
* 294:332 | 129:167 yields 1.06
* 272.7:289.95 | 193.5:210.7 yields 2.01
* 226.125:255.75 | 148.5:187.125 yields 1.29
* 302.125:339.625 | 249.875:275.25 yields 0.86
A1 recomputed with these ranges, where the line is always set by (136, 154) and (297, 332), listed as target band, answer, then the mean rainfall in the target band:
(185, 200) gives 4.2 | 51.9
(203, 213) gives 4.5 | 39.6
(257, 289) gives -2.9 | 80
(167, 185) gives 0.9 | 68.3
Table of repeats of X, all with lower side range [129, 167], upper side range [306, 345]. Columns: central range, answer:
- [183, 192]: 1.09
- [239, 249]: -3.46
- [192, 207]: 6.19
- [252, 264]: -2.45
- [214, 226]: 1.96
